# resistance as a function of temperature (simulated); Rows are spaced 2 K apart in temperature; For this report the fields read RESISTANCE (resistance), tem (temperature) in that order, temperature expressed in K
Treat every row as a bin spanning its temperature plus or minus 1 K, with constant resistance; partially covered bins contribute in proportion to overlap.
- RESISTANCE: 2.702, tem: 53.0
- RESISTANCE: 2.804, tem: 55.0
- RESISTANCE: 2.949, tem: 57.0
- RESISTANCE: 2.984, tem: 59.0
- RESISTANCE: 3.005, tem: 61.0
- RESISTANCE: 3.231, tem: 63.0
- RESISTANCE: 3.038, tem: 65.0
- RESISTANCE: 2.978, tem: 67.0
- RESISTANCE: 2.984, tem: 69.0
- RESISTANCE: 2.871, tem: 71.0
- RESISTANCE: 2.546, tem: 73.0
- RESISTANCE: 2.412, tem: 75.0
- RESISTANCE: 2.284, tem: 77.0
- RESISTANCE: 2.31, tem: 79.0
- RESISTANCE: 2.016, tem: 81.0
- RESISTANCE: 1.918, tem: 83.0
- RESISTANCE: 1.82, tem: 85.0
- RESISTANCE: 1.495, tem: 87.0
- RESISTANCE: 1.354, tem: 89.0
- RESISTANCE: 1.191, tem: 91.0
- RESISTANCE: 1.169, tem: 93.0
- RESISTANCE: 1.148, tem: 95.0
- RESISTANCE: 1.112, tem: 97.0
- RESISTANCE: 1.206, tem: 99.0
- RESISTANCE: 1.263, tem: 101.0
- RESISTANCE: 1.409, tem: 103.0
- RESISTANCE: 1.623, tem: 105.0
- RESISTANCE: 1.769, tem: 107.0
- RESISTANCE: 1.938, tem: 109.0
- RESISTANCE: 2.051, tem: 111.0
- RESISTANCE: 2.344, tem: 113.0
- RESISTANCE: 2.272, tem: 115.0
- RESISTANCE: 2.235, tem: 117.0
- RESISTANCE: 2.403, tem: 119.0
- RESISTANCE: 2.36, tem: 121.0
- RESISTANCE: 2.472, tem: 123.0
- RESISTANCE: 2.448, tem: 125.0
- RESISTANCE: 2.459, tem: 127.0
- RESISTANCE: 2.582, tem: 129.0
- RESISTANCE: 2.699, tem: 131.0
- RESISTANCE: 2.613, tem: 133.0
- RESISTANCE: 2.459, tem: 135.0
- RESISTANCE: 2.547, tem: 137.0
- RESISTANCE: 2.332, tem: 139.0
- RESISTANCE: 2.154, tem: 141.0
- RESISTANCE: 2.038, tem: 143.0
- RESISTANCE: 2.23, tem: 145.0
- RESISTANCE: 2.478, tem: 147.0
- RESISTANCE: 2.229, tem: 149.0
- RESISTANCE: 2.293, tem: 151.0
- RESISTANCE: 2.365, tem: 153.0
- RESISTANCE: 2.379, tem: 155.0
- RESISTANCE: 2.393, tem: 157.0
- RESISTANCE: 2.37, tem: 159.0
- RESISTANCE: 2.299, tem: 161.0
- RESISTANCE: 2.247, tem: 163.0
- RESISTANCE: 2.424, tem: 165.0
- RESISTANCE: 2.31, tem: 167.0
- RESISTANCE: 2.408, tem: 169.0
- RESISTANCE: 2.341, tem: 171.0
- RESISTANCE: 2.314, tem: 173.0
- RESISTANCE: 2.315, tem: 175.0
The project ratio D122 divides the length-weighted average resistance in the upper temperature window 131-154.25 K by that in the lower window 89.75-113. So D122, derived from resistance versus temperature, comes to 1.59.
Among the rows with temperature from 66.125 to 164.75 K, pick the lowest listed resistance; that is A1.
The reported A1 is 1.112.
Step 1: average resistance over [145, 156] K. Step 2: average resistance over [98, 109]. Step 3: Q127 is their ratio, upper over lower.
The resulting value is 1.56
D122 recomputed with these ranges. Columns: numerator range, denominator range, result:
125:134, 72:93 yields 1.36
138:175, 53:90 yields 0.92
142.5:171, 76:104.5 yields 1.50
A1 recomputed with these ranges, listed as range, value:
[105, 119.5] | 1.623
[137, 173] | 2.038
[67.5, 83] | 1.918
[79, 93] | 1.169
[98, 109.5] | 1.206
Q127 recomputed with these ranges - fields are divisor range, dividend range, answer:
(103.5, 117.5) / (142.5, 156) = 1.15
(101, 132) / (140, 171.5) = 1.06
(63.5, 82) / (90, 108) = 0.50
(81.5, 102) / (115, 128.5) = 1.73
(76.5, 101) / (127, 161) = 1.53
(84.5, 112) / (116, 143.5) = 1.66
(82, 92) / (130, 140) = 1.63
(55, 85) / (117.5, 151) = 0.90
